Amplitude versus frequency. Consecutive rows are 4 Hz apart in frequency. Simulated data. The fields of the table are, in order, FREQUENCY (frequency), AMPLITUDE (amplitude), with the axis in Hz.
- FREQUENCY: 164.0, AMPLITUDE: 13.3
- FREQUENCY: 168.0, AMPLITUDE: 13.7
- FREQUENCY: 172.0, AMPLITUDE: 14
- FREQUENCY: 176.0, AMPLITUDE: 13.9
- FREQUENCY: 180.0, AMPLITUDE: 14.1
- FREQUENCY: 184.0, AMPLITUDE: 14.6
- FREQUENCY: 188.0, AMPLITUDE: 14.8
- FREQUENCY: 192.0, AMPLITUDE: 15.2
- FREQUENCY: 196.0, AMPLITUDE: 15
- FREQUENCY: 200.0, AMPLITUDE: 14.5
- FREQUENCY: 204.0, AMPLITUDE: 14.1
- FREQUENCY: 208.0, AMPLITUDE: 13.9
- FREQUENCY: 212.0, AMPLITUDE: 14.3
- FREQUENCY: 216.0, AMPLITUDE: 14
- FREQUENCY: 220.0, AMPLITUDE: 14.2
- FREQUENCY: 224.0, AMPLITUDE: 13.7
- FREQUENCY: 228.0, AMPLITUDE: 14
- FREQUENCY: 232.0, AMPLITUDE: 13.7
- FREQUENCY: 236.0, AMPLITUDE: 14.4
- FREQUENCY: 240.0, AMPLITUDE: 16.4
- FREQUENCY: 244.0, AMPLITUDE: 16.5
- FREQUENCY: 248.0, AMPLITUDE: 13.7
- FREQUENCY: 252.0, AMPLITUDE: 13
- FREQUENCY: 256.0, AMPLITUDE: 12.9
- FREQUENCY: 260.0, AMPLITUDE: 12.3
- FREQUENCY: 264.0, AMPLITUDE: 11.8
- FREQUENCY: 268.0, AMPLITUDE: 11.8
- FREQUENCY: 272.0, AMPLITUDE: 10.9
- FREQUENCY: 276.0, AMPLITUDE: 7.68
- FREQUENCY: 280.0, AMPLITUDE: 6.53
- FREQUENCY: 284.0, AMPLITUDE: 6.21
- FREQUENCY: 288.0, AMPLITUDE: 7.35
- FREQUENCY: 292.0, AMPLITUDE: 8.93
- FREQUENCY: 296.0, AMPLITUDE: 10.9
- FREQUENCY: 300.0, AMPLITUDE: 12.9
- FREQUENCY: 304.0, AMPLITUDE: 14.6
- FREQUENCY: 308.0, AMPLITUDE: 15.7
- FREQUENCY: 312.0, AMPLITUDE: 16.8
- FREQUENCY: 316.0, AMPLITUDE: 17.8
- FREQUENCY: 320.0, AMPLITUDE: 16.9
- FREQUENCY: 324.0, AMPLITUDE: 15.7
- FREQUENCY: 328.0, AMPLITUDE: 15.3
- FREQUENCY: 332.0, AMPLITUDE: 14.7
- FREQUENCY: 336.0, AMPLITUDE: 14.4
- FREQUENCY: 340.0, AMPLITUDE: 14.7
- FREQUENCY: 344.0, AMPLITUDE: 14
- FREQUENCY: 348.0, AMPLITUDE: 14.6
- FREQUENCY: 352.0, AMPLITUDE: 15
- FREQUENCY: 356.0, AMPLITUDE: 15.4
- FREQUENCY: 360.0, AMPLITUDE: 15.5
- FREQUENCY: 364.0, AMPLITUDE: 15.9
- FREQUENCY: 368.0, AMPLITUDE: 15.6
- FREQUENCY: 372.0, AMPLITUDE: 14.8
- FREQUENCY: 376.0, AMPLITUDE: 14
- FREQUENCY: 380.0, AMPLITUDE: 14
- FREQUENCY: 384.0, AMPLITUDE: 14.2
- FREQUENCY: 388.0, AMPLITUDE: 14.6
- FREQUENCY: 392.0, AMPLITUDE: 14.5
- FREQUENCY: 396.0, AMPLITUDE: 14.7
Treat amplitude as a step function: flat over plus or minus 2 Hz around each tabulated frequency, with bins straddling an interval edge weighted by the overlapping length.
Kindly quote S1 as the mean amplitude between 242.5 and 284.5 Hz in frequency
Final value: 11.3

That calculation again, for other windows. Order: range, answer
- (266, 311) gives 10.5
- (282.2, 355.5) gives 13.7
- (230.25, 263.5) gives 14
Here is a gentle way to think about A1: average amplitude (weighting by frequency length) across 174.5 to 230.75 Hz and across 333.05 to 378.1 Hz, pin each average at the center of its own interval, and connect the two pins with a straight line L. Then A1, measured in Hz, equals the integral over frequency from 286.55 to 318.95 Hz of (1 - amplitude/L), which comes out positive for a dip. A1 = 3.0 Hz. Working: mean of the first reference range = 14.3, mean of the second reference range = 14.9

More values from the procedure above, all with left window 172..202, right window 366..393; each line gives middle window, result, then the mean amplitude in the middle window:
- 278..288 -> 5.5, 6.57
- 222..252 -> 0.0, 14.5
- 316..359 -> -2.0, 15.2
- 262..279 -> 4.9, 10.3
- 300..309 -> 0.0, 14.6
